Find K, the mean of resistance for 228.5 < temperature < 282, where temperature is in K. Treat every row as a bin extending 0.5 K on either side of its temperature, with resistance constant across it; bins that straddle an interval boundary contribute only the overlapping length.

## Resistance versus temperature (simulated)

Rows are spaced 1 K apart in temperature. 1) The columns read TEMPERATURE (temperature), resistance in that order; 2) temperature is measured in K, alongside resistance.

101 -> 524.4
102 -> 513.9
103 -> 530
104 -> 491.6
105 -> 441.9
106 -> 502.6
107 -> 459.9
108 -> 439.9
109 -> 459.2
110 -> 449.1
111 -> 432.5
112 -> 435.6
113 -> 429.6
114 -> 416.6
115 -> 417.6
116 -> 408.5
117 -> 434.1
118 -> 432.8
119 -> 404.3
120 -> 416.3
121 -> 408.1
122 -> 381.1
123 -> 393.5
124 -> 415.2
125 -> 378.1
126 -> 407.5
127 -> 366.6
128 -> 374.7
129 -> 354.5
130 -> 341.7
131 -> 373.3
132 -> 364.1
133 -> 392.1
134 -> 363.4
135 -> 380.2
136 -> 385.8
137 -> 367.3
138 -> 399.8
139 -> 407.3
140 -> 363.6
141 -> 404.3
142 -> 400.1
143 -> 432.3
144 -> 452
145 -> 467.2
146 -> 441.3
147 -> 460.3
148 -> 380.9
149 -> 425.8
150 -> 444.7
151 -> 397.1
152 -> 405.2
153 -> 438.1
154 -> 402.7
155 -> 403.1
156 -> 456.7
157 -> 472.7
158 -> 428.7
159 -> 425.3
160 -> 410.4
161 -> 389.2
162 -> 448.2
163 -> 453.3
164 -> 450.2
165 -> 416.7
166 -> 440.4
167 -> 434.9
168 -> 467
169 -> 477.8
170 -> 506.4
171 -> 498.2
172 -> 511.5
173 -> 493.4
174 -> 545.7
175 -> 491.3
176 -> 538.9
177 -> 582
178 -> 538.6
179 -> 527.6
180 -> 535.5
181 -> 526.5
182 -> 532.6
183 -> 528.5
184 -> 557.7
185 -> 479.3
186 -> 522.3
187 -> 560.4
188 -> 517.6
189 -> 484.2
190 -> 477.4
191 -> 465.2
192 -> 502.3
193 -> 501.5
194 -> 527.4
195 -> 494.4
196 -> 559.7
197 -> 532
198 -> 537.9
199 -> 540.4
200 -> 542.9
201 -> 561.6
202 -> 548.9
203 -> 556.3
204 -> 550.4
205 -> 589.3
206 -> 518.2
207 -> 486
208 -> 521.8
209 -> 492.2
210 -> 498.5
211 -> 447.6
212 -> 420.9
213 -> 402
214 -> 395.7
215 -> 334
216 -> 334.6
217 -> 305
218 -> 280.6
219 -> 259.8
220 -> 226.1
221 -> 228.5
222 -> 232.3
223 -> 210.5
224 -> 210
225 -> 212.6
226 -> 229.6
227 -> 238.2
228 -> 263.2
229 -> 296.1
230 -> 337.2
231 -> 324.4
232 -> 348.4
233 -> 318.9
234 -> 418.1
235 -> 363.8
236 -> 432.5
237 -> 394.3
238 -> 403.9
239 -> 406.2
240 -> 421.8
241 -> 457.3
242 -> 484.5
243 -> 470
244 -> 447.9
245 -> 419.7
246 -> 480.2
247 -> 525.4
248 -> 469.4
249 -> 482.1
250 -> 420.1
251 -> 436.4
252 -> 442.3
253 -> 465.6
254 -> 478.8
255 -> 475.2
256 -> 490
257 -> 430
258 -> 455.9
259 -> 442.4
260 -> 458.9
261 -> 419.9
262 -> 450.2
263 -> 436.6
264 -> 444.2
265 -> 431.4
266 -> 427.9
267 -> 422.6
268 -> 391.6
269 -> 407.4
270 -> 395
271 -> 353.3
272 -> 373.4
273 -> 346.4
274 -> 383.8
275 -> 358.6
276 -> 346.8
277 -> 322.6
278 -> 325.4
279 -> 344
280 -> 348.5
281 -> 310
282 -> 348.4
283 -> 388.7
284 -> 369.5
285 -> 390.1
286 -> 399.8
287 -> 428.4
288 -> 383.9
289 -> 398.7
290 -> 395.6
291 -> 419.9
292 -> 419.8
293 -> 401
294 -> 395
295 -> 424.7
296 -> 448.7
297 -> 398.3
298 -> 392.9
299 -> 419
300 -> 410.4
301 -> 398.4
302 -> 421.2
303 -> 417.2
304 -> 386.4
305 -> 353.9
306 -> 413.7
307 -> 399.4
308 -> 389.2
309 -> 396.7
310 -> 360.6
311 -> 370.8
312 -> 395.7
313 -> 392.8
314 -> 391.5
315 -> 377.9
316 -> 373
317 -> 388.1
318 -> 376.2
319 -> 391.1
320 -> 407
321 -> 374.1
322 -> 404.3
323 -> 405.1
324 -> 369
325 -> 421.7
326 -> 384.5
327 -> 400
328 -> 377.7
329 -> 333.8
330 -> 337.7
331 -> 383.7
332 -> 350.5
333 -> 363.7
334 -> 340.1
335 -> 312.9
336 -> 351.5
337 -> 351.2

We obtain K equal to 410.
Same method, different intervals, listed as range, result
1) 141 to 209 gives 486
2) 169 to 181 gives 523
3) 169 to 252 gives 443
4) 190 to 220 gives 469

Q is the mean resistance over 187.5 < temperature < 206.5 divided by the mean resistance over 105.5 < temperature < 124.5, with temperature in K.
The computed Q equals 1.2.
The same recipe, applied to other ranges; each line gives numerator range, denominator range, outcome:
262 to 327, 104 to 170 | 0.93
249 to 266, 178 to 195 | 0.87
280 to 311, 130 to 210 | 0.84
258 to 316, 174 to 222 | 0.82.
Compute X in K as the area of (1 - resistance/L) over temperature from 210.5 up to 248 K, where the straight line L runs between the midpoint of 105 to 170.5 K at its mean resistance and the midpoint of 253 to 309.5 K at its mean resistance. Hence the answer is 5.09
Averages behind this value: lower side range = 418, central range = 352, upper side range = 402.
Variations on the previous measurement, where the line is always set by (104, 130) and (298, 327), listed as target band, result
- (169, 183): -3.86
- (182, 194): -2.98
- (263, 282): 1.09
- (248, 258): -1.45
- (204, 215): -1.84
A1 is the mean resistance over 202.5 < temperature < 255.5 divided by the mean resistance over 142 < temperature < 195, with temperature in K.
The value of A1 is 0.8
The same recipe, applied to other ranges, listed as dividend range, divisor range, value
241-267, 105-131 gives 1.10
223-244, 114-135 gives 0.89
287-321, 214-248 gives 1.15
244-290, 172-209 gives 0.78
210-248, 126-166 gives 0.87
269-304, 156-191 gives 0.79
